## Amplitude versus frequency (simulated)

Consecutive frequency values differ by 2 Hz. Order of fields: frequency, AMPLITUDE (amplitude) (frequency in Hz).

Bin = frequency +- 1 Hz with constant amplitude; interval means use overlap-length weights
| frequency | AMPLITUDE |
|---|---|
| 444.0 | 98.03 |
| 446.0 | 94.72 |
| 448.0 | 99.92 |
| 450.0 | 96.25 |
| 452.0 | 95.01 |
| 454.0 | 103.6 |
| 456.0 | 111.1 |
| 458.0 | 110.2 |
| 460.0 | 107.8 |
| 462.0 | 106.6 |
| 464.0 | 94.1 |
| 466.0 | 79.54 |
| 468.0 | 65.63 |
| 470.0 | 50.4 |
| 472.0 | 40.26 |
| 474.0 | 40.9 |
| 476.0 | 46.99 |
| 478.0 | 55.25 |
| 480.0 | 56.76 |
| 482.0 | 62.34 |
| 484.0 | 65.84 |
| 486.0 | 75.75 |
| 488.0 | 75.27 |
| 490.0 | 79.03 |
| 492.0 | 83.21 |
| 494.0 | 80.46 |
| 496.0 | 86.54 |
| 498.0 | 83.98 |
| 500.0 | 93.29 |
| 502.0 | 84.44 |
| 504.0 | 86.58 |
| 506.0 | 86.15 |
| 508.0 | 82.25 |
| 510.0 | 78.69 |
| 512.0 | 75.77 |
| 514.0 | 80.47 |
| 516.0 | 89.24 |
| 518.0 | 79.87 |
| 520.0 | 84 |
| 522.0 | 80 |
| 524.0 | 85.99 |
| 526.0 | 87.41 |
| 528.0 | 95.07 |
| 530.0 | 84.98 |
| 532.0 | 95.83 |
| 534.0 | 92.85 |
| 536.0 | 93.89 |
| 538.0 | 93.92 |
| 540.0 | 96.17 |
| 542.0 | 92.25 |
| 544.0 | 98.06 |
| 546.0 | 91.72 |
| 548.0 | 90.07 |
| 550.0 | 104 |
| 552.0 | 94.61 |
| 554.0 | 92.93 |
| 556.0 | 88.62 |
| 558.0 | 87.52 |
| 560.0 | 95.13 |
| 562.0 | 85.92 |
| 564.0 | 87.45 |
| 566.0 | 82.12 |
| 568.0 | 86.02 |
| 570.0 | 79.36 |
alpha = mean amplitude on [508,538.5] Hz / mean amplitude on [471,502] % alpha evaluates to 1.25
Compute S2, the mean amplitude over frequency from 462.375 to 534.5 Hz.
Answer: 77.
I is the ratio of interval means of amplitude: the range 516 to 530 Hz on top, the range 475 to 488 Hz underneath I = 1.39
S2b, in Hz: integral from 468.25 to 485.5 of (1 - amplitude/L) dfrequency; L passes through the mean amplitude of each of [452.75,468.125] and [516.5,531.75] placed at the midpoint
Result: 7.6 Hz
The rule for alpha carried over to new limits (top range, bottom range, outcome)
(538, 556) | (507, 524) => 1.16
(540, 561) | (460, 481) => 1.42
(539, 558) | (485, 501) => 1.14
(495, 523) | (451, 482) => 1.08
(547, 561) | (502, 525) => 1.13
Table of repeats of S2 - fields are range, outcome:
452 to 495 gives 76.2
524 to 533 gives 90.3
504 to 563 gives 89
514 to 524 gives 83.3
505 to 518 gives 81.9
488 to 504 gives 84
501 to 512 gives 82.9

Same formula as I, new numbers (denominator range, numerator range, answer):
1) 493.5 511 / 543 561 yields 1.10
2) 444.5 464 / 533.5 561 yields 0.92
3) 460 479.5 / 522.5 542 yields 1.38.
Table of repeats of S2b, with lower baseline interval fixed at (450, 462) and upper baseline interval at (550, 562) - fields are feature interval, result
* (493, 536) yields 5.2 Hz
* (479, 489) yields 3.4 Hz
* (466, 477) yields 5.5 Hz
